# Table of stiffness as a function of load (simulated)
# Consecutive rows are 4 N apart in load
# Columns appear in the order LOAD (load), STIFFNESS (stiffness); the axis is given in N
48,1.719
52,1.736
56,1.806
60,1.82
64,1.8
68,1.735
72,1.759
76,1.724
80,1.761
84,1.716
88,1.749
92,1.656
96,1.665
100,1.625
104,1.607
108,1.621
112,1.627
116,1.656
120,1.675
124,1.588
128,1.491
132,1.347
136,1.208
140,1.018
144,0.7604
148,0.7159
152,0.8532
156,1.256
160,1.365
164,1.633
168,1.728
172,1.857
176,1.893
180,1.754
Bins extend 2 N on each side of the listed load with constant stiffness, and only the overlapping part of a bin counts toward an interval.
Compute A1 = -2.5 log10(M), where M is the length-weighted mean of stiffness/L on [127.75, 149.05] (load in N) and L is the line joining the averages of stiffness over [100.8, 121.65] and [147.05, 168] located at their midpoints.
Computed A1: 0.30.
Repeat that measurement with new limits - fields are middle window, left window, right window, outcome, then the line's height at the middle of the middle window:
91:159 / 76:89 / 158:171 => 0.22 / 1.67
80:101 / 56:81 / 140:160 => -0.10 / 1.55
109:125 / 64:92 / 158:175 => 0.04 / 1.7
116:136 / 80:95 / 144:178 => 0.02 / 1.53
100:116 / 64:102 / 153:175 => 0.03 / 1.66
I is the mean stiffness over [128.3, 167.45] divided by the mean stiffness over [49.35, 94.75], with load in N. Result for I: 0.67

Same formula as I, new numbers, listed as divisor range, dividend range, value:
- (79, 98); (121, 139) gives 0.82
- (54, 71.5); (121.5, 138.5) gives 0.79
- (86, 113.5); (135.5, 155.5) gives 0.55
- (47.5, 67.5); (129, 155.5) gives 0.57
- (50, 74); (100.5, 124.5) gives 0.92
